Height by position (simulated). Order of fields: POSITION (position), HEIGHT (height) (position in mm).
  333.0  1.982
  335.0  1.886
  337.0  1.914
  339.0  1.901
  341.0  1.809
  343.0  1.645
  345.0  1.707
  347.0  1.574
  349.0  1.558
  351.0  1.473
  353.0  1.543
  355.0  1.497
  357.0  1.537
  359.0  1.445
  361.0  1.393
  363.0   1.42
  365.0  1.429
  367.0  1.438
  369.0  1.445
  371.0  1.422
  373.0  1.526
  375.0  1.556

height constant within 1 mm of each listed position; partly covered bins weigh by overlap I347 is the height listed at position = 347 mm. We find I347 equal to 1.574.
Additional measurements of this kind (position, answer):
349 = 1.558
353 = 1.543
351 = 1.473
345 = 1.707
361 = 1.393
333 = 1.982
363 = 1.42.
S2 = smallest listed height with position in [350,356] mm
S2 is 1.473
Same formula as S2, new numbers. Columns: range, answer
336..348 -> 1.574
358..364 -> 1.393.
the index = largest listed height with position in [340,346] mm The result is 1.809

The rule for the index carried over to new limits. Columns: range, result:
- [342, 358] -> 1.707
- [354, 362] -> 1.537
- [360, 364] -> 1.42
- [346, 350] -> 1.574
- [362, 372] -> 1.445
